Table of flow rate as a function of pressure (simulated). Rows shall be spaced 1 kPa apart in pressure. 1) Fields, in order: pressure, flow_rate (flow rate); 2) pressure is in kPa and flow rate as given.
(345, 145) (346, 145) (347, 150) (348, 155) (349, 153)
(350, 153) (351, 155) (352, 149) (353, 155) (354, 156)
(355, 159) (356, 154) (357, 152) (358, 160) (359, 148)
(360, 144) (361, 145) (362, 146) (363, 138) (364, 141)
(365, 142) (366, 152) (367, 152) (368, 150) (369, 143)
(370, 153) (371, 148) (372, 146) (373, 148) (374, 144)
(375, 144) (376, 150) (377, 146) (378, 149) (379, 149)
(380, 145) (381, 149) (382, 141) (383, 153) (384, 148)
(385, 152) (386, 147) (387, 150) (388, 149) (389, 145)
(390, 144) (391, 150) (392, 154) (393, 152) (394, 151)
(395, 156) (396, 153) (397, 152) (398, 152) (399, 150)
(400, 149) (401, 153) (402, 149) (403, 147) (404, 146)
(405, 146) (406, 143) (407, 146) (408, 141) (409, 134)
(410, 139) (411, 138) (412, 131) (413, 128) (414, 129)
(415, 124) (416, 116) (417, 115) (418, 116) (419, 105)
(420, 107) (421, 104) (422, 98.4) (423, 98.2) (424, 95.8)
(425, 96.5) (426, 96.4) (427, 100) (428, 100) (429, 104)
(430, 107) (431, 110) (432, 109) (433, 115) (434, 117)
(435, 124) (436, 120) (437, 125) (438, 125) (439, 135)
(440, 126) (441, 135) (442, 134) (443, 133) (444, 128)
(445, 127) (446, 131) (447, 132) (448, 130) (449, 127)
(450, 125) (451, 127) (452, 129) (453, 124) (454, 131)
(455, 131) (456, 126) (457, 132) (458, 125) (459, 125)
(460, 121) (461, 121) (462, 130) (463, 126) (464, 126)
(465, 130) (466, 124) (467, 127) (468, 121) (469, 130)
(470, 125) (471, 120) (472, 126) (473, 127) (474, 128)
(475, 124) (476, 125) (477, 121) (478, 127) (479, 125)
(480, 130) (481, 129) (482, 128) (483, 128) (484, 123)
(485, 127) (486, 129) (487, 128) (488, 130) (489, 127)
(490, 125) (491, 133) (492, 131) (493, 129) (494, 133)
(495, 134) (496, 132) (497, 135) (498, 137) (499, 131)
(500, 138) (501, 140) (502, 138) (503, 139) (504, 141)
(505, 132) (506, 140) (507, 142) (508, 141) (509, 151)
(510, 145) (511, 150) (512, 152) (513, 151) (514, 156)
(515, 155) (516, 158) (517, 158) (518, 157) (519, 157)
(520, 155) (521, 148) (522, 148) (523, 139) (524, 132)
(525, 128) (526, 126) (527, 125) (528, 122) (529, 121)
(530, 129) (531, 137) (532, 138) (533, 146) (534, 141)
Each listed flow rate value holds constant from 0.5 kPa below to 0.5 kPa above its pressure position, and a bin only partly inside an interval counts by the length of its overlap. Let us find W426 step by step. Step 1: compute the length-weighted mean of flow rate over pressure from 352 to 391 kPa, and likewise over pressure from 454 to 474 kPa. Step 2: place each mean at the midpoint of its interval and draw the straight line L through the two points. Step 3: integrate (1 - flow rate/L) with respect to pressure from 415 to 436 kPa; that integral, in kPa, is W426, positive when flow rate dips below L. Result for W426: 4.33 kPa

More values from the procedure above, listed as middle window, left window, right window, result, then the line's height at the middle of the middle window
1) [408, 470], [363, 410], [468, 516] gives 8.5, 141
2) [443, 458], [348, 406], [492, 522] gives 1.8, 146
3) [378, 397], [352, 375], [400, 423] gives -1.4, 139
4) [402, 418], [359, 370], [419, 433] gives -2.9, 114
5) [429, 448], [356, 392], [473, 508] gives 2.0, 139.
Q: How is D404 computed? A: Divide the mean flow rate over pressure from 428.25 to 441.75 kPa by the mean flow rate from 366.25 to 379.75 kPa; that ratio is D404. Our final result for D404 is 0.8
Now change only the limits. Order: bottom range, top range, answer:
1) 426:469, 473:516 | 1.09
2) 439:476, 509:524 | 1.19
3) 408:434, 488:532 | 1.23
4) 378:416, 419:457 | 0.82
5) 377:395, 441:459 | 0.87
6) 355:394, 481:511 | 0.91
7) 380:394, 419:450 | 0.78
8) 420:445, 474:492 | 1.11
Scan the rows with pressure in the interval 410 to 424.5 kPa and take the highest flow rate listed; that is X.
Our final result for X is 139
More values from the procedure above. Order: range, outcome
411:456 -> 138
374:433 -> 156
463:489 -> 130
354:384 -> 160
